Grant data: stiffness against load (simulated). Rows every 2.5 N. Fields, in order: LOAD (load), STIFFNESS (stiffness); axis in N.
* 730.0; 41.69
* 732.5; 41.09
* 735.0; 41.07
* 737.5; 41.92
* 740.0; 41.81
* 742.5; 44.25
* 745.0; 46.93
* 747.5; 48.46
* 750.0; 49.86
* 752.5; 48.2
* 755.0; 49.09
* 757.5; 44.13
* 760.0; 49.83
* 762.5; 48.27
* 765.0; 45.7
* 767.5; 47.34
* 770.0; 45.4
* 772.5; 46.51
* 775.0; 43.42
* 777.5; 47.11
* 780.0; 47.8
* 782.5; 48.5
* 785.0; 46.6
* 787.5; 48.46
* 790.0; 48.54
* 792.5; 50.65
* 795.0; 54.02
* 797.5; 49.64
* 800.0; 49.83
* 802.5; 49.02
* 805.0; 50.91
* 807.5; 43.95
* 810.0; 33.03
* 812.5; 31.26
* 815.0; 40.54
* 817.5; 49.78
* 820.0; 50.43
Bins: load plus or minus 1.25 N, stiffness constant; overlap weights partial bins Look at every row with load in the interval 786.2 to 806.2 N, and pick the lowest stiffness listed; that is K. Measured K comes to 48.46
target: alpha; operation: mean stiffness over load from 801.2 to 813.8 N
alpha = 41.7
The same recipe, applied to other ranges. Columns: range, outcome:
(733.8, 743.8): 42.3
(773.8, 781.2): 46.1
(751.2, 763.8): 47.9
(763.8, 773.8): 46.2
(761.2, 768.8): 47.1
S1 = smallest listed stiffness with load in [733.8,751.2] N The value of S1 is 41.07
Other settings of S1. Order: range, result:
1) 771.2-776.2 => 43.42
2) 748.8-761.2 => 44.13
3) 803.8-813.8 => 31.26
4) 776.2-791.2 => 46.6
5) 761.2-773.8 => 45.4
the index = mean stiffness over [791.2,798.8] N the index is 51.4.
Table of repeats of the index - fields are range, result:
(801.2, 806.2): 50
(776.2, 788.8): 47.7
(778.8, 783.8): 48.1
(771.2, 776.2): 45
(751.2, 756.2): 48.7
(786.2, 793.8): 49.2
